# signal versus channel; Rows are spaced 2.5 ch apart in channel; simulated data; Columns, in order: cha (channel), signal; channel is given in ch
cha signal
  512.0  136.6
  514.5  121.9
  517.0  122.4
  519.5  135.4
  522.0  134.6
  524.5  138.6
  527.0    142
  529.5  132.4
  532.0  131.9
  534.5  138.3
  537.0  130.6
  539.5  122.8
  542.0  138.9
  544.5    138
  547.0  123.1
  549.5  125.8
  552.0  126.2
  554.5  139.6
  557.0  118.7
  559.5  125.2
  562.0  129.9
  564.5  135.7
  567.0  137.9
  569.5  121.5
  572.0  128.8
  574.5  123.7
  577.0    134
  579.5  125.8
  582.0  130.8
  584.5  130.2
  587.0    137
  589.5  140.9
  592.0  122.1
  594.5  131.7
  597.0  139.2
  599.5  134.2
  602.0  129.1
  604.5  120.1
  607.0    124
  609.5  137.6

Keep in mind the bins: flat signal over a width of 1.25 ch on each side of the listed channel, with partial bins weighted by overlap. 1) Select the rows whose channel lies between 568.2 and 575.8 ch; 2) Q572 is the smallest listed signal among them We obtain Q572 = 121.5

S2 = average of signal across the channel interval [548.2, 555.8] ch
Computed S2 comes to 130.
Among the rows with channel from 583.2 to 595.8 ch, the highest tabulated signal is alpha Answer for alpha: 140.9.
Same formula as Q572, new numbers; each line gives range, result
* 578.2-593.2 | 122.1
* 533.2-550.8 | 122.8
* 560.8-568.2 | 129.9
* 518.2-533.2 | 131.9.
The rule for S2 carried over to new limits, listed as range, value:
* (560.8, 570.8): 131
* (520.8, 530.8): 137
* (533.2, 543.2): 133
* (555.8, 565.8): 127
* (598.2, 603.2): 132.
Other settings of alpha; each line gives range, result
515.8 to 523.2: 135.4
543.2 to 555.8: 139.6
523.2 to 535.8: 142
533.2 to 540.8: 138.3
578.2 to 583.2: 130.8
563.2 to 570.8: 137.9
